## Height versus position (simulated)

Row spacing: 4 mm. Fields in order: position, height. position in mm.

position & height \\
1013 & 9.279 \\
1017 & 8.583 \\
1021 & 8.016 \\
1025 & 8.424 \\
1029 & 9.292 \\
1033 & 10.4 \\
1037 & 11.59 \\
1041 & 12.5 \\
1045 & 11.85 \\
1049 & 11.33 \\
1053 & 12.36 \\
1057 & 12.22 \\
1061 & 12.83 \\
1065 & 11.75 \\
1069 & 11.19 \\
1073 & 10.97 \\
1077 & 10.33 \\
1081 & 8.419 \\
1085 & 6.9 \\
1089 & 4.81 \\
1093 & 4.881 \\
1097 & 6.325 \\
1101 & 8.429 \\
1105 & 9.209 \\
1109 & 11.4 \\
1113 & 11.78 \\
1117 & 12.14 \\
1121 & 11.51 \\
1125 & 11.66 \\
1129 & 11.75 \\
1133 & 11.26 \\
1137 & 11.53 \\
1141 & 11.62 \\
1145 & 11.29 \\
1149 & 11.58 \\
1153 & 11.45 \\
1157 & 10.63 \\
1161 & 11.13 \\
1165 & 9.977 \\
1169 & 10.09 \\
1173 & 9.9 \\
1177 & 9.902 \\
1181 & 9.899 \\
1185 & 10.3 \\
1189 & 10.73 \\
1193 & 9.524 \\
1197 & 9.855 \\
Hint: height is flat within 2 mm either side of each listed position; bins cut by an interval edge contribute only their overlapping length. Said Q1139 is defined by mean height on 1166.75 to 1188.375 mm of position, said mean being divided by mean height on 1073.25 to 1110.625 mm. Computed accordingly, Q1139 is 1.3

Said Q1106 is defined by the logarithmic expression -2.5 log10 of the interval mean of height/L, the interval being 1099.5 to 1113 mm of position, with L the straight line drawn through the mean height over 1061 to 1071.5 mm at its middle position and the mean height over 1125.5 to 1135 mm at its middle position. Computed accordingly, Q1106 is 0.157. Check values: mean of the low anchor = 11.7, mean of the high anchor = 11.5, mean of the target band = 10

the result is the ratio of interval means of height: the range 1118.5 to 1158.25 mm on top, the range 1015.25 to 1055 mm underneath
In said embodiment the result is 1.10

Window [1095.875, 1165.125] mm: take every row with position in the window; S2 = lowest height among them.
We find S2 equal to 6.325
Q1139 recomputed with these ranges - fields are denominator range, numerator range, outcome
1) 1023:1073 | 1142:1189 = 0.94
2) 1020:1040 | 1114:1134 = 1.20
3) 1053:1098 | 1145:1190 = 1.13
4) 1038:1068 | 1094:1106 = 0.63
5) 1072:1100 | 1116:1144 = 1.56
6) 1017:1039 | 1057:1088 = 1.09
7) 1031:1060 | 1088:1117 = 0.72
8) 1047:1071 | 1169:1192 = 0.85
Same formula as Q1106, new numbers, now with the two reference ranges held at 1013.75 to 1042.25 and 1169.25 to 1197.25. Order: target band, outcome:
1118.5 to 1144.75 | -0.164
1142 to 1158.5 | -0.134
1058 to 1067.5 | -0.240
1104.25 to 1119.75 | -0.145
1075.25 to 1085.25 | 0.121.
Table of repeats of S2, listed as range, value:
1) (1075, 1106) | 4.81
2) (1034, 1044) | 11.59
